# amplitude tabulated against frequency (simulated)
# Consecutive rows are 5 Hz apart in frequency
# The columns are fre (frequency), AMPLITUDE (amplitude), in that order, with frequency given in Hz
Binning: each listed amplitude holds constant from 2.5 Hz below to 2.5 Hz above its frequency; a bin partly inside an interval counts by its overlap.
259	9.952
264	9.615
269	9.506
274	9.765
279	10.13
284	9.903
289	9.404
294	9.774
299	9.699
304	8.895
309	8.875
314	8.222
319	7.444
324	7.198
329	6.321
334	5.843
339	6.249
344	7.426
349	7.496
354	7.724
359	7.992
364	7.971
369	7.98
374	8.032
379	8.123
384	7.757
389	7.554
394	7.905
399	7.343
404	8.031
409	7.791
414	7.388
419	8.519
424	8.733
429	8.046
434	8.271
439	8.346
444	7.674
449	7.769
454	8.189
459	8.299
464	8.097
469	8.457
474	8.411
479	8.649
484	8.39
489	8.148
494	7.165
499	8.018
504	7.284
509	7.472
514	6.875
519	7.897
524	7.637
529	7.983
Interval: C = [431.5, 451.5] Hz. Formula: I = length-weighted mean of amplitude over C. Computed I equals 8.02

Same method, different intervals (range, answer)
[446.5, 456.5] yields 7.98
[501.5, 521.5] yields 7.38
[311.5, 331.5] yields 7.3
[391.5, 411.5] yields 7.77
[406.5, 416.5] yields 7.59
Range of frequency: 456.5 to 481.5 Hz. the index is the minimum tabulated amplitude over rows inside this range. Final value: 8.097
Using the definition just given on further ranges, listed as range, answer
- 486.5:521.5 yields 6.875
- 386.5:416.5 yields 7.343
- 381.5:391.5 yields 7.554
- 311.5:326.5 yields 7.198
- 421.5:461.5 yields 7.674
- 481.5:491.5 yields 8.148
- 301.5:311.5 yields 8.875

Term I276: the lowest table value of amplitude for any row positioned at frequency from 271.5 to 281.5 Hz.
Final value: 9.765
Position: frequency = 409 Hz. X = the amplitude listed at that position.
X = 7.791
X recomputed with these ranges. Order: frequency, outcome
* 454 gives 8.189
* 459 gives 8.299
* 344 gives 7.426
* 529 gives 7.983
